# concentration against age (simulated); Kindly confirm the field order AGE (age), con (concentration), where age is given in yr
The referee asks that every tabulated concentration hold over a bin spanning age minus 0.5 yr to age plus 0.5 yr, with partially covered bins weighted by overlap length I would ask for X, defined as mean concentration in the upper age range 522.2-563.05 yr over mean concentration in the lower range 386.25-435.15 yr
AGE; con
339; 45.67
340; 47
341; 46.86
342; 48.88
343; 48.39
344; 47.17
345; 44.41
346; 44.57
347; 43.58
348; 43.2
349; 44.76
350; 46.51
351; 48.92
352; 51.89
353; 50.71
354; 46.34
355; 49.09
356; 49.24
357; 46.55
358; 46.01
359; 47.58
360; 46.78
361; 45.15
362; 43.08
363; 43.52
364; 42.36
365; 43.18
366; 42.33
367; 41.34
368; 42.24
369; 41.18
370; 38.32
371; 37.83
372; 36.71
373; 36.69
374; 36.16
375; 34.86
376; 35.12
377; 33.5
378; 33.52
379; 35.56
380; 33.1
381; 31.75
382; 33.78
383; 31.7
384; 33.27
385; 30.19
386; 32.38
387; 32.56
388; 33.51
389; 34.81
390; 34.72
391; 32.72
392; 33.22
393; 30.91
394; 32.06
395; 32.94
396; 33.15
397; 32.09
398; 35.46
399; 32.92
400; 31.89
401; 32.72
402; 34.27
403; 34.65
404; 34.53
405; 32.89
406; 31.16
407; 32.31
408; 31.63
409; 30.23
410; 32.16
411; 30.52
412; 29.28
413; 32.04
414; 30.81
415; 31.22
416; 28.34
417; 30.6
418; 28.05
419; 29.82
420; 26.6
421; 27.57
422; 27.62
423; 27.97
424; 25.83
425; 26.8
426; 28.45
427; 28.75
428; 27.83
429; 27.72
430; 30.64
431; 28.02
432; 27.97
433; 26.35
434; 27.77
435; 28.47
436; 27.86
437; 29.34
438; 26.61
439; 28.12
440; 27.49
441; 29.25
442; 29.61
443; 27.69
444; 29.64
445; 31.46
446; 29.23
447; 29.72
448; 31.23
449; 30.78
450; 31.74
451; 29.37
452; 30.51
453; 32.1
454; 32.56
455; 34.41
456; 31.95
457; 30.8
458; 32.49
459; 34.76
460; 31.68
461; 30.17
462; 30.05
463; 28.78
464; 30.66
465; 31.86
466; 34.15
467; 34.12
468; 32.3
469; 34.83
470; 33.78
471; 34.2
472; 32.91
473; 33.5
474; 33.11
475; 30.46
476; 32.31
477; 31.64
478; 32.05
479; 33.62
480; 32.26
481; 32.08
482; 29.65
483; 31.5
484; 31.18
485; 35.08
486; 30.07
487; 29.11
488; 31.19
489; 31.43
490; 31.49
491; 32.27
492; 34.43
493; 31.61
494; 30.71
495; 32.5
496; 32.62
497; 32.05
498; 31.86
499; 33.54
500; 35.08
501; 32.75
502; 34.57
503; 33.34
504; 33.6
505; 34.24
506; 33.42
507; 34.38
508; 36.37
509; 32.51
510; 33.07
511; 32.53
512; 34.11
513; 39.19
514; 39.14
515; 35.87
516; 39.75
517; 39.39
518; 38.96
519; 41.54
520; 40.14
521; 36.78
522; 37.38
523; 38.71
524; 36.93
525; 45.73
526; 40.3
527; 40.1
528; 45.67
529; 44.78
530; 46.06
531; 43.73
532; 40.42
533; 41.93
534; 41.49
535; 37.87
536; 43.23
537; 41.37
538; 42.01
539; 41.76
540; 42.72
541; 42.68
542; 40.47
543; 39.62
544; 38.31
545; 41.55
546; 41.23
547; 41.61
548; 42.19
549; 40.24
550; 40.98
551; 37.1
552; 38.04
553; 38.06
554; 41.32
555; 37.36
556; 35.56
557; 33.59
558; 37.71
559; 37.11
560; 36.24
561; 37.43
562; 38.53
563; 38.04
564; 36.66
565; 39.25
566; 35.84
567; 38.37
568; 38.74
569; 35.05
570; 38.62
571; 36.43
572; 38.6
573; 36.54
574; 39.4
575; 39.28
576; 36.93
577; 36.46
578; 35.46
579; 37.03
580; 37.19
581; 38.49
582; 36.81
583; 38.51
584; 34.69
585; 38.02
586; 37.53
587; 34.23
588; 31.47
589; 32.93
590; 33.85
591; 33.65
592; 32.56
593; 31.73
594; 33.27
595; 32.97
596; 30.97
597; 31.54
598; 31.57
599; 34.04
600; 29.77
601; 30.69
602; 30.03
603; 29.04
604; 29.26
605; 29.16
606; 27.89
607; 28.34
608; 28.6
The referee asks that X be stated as 1.3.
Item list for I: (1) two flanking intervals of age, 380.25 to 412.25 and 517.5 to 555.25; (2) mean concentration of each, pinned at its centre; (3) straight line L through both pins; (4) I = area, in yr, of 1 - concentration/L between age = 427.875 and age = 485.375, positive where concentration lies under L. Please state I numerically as 8.4 yr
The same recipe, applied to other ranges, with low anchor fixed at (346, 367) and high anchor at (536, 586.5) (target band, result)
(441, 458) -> 4.7 yr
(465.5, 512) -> 9.5 yr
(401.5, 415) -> 3.7 yr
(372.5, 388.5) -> 4.1 yr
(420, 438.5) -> 6.6 yr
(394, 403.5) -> 2.4 yr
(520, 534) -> -0.6 yr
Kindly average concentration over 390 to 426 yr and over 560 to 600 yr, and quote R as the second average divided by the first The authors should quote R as 1.15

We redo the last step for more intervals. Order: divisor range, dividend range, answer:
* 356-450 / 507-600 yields 1.15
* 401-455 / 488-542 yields 1.25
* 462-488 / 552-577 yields 1.17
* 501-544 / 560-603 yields 0.91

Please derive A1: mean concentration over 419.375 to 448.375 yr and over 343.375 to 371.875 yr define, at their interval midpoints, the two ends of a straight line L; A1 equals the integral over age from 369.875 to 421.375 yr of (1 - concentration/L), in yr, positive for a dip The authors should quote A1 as 5.5 yr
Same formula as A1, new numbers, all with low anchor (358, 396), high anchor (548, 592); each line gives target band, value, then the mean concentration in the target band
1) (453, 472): 2.3 yr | 32.4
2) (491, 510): 1.9 yr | 33.3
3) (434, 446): 2.7 yr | 28.7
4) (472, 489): 2.4 yr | 31.8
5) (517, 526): -0.6 yr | 39.6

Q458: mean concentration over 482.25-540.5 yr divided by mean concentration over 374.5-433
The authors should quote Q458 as 1.17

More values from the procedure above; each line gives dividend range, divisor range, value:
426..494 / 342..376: 0.70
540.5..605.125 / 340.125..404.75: 0.93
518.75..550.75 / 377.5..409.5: 1.25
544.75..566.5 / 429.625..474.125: 1.25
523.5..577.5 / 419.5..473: 1.32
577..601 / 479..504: 1.06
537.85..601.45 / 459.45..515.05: 1.13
